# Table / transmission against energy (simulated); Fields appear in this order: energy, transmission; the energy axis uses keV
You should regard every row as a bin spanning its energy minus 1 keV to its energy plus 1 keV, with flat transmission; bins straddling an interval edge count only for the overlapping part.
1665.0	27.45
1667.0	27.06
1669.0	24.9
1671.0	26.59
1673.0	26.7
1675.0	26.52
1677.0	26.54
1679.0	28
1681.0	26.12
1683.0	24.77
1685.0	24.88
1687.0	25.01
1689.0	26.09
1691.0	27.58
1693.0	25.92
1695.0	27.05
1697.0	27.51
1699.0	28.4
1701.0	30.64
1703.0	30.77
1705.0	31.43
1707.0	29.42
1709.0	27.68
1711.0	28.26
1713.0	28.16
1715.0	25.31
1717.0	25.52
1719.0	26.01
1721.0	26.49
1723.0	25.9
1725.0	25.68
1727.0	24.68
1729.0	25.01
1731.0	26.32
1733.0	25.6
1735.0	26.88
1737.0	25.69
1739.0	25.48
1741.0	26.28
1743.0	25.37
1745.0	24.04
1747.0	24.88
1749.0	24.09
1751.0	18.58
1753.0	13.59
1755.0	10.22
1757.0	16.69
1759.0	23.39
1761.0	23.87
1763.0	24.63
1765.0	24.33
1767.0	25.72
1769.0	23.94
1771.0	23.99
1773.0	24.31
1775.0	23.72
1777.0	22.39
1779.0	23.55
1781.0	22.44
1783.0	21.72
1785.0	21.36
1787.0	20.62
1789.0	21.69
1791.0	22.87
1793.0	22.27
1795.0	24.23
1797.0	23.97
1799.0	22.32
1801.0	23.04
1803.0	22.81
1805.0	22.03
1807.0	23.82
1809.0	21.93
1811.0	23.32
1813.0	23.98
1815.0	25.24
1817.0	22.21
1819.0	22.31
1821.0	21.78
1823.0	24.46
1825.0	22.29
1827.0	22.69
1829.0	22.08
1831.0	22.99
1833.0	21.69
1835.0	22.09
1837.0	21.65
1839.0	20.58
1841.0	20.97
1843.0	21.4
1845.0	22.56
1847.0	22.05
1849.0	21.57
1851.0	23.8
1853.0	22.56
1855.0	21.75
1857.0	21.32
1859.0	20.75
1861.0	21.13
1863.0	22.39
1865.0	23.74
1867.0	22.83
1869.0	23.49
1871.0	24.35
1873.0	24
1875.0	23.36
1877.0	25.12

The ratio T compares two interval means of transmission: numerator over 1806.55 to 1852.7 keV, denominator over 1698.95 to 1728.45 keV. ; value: 0.8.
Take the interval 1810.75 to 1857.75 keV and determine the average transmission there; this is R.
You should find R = 22.4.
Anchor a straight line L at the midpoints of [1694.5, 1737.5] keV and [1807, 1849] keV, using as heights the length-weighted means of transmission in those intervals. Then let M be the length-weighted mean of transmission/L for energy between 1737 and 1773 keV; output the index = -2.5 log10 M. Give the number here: 0.14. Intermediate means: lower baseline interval 27.2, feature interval 22.4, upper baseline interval 22.4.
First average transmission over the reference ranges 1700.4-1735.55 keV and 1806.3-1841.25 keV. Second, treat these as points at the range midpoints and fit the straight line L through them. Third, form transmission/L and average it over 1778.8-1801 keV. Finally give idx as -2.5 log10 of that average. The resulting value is 0.07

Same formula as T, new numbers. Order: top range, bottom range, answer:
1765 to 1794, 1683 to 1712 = 0.83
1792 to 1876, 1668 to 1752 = 0.86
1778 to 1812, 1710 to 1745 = 0.87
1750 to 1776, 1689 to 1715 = 0.75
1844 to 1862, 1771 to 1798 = 0.96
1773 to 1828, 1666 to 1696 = 0.87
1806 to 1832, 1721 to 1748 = 0.90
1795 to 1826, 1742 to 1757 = 1.16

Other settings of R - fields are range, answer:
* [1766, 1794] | 22.9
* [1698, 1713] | 29.4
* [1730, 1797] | 22.9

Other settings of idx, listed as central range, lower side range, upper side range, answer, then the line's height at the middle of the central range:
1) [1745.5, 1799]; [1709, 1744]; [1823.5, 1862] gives 0.11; 24.4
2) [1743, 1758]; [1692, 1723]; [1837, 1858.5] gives 0.32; 26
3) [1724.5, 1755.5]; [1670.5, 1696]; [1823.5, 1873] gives 0.07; 24.9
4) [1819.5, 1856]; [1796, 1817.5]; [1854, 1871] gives 0.03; 22.7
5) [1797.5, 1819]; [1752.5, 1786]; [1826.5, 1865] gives -0.06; 21.9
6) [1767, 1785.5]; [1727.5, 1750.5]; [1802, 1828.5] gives 0.04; 24.1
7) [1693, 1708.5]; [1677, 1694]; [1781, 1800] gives -0.14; 25.5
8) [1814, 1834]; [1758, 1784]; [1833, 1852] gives -0.02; 22.3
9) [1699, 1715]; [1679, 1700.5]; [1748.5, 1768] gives -0.17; 25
